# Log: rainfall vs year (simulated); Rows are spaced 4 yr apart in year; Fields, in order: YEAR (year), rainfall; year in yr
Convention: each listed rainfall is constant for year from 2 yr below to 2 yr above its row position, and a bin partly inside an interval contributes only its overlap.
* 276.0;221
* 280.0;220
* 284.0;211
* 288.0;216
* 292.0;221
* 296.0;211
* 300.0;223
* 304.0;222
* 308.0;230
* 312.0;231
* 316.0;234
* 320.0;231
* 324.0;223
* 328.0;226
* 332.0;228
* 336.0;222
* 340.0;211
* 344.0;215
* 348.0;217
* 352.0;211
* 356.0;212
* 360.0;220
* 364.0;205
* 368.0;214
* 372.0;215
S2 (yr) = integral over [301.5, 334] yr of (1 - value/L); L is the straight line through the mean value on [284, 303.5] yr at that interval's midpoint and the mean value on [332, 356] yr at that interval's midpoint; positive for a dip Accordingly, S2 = -1.7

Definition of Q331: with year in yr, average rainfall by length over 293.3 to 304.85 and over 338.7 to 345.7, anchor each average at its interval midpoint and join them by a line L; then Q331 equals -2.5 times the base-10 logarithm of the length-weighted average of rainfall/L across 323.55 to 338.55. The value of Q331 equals -0.05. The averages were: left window 218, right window 213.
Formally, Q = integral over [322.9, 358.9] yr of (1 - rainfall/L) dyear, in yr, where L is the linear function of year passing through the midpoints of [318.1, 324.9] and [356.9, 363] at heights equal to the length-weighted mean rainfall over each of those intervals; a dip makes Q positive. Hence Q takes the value 0.6 yr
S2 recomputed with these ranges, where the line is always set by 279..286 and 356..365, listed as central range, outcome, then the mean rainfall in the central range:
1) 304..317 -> -0.95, 230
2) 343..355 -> -0.03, 214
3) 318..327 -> -0.54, 227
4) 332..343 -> -0.24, 218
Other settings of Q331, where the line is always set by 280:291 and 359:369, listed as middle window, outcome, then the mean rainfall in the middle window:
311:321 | -0.09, 232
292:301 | -0.01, 217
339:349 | -0.01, 214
